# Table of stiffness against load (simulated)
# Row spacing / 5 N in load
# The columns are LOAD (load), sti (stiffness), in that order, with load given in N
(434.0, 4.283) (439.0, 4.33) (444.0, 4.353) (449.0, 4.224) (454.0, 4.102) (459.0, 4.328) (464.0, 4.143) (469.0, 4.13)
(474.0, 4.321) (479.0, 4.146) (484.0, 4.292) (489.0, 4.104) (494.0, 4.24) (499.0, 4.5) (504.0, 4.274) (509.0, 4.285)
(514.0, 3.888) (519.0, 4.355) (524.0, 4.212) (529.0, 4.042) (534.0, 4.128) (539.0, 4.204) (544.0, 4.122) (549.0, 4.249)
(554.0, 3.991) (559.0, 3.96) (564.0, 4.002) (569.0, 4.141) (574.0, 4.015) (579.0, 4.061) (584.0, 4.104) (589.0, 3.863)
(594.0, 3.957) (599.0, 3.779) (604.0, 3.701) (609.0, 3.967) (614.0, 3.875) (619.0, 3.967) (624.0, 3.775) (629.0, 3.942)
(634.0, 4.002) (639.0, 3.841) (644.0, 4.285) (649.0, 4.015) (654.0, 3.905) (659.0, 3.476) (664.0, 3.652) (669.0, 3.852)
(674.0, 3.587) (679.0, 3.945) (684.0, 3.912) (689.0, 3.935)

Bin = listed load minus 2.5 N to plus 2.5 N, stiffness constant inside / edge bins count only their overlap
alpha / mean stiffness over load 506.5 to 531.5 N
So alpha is 4.16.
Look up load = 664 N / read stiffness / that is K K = 3.652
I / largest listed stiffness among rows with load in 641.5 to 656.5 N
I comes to 4.285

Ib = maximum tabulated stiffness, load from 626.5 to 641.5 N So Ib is 4.002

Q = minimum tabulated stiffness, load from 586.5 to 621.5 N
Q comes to 3.701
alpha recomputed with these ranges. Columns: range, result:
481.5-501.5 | 4.28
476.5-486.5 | 4.22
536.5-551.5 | 4.19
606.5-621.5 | 3.94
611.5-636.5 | 3.91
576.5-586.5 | 4.08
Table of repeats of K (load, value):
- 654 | 3.905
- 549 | 4.249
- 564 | 4.002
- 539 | 4.204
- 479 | 4.146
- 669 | 3.852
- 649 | 4.015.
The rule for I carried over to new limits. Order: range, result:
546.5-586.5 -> 4.249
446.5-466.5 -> 4.328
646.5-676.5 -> 4.015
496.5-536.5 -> 4.5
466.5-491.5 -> 4.321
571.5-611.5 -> 4.104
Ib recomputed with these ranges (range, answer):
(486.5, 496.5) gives 4.24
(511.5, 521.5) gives 4.355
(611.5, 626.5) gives 3.967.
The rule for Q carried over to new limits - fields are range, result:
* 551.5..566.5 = 3.96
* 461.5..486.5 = 4.13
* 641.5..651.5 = 4.015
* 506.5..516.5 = 3.888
